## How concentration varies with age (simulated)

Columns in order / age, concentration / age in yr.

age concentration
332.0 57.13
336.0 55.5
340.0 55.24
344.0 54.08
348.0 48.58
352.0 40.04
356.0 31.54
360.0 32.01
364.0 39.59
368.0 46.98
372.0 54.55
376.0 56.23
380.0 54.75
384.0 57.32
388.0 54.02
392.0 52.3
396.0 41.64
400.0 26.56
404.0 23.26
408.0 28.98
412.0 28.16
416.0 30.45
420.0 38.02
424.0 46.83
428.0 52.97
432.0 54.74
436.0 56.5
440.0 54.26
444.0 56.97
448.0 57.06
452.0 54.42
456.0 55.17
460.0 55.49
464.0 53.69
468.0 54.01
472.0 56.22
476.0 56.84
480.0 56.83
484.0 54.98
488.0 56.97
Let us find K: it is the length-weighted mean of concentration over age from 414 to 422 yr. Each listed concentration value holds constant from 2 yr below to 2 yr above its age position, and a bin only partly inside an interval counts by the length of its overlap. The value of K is 34.2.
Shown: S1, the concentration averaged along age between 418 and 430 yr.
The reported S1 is 45.9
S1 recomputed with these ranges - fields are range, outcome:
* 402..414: 26.8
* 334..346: 54.9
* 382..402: 46.4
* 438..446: 55.6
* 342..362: 41.2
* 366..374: 50.8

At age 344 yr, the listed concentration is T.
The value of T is 54.08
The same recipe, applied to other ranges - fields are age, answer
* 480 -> 56.83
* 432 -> 54.74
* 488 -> 56.97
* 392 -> 52.3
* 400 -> 26.56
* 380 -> 54.75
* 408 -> 28.98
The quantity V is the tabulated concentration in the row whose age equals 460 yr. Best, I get 55.49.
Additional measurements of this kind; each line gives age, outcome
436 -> 56.5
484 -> 54.98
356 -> 31.54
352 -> 40.04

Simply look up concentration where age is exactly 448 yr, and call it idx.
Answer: 57.06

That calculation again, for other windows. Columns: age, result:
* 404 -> 23.26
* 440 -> 54.26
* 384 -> 57.32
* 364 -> 39.59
